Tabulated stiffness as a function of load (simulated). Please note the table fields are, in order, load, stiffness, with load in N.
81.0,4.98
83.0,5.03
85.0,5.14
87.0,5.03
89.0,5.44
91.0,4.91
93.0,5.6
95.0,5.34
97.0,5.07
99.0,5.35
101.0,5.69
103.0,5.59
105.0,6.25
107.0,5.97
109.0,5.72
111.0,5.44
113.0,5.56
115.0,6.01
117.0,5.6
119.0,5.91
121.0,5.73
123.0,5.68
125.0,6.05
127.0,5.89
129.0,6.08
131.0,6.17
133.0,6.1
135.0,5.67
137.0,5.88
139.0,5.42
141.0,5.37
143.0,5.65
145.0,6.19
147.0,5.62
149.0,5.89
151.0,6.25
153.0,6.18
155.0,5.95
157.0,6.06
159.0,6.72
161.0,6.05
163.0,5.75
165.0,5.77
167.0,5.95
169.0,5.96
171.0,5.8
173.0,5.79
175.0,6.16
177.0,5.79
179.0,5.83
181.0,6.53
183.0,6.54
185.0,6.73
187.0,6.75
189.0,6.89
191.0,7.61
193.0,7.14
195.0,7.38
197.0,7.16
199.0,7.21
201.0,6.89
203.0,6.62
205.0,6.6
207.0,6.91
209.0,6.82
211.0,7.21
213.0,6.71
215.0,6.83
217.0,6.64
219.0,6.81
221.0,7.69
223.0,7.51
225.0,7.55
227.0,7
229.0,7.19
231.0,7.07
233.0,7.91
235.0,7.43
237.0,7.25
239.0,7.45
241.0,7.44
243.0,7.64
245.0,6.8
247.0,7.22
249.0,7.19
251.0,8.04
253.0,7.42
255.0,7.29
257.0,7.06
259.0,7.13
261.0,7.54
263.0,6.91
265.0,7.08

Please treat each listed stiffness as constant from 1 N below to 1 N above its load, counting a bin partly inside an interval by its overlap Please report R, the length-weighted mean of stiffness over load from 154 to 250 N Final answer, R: 6.79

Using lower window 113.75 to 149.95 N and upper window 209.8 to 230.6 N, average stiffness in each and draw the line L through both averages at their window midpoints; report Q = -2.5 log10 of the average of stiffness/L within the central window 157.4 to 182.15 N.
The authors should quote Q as 0.06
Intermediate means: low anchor 5.83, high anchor 7.11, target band 6.01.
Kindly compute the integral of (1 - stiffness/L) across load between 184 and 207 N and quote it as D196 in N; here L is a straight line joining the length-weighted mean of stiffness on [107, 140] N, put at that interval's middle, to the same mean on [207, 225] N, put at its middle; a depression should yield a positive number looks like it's -0.7 N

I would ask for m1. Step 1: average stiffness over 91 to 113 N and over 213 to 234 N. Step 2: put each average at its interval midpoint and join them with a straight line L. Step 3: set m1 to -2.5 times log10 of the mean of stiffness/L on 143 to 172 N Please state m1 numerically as 0.06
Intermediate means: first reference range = 5.57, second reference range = 7.2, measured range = 6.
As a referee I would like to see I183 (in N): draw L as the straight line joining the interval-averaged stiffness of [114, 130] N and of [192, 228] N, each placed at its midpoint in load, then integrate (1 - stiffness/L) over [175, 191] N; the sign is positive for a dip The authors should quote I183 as 0.45 N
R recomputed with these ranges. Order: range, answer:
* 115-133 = 5.91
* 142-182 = 5.99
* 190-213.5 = 7.03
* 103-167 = 5.89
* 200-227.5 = 6.98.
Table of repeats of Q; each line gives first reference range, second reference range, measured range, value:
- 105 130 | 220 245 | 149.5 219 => 0.04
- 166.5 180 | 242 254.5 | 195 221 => -0.05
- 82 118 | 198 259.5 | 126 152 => 0.02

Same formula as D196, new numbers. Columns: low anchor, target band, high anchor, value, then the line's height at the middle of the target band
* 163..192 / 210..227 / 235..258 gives -0.5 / 6.91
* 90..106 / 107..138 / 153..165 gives -0.6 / 5.72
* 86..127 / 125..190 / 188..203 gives 4.4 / 6.49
